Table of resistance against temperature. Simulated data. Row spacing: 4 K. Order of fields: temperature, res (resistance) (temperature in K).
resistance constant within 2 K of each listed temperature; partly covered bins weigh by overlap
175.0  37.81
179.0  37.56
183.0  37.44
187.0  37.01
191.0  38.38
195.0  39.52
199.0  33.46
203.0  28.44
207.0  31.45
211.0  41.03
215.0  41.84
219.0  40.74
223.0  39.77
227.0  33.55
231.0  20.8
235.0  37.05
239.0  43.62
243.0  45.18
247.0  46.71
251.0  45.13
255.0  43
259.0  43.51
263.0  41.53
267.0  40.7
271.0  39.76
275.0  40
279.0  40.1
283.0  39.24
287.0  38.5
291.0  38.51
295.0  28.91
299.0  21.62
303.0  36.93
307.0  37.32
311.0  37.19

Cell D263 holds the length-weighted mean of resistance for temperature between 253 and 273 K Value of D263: 41.7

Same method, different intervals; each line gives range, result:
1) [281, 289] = 38.9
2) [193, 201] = 36.5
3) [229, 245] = 36.7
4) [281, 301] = 33.4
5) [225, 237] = 30.5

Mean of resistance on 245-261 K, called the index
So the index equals 44.6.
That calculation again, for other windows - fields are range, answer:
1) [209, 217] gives 41.4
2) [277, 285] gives 39.7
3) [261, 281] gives 40.4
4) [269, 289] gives 39.5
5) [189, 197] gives 39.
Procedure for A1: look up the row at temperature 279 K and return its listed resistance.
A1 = 40.1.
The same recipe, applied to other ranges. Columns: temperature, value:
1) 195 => 39.52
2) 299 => 21.62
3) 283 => 39.24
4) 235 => 37.05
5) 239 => 43.62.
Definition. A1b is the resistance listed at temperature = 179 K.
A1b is 37.56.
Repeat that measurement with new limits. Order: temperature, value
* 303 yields 36.93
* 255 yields 43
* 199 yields 33.46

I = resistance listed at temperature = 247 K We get 46.71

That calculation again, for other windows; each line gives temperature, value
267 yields 40.7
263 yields 41.53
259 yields 43.51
